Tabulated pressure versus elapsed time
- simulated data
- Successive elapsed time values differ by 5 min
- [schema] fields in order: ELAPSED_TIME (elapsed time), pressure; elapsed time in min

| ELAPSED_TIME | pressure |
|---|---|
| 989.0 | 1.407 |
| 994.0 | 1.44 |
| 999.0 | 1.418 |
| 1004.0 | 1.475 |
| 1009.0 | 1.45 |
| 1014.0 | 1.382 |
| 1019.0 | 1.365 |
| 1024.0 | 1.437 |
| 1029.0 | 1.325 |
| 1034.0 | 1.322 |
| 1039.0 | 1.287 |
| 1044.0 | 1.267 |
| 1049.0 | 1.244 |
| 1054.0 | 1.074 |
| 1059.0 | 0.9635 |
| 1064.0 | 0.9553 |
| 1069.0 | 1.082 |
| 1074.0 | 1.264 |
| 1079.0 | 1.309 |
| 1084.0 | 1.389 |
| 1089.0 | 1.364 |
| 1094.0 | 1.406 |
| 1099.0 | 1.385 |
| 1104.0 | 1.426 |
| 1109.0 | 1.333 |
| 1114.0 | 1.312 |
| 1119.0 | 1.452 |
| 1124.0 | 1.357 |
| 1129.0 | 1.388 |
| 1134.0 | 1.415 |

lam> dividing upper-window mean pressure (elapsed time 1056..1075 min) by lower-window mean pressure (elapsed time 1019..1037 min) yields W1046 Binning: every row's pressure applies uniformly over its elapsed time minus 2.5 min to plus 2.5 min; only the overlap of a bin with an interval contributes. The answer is 0.77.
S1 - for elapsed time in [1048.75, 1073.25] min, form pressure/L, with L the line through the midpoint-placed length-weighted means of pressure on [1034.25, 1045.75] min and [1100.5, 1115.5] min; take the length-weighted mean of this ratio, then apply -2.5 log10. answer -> 0.23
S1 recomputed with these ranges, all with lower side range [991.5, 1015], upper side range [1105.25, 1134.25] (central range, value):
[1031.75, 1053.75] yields 0.128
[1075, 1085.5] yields 0.050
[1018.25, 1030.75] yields 0.035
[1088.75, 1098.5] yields -0.001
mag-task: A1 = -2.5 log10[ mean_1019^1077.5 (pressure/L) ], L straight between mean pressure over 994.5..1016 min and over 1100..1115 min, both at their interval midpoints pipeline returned 0.162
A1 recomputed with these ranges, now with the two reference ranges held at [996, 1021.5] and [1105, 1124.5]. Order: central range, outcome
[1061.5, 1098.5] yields 0.10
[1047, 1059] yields 0.25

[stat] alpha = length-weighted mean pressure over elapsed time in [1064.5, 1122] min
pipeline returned 1.33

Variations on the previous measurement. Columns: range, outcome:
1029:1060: 1.21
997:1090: 1.28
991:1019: 1.43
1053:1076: 1.06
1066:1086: 1.25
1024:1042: 1.33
